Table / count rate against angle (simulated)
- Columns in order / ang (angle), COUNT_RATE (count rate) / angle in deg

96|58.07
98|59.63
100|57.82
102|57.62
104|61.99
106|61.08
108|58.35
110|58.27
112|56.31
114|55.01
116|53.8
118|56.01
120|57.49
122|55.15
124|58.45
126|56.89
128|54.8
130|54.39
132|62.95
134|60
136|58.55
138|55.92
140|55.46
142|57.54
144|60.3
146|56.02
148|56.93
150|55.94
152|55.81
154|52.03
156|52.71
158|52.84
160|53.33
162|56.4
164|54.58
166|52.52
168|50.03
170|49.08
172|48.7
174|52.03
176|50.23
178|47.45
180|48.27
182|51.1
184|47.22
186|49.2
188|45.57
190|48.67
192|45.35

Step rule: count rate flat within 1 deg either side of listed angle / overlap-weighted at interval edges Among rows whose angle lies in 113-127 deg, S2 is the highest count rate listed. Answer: 58.45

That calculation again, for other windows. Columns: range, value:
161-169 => 56.4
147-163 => 56.93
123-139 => 62.95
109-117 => 58.27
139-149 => 60.3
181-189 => 51.1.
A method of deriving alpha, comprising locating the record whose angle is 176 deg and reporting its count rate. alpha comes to 50.23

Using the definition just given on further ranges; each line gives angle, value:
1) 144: 60.3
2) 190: 48.67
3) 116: 53.8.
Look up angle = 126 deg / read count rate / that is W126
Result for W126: 56.89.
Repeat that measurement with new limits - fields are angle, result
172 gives 48.7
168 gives 50.03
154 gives 52.03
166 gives 52.52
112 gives 56.31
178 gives 47.45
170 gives 49.08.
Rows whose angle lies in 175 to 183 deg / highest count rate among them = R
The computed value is 51.1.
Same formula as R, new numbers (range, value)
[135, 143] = 58.55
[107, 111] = 58.35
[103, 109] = 61.99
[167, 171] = 50.03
